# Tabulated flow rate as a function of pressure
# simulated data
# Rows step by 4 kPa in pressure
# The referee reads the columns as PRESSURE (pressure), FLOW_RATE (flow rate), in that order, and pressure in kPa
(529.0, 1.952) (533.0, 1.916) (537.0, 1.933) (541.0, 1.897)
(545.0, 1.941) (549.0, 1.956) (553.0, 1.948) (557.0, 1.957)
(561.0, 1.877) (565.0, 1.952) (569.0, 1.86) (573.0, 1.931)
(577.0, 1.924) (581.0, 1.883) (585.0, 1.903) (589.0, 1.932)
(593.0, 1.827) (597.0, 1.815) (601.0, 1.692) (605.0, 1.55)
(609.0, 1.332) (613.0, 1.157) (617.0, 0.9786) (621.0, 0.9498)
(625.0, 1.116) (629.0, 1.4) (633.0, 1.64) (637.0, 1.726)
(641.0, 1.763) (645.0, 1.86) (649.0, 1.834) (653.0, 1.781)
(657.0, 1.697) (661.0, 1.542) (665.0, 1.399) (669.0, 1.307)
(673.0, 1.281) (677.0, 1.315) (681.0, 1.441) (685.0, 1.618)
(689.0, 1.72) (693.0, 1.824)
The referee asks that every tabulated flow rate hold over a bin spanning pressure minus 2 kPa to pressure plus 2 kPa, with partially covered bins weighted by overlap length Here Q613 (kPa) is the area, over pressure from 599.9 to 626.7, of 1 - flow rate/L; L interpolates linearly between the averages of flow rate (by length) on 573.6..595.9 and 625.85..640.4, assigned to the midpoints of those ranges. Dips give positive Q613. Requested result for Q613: 7.35 kPa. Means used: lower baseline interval 1.89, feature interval 1.24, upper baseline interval 1.57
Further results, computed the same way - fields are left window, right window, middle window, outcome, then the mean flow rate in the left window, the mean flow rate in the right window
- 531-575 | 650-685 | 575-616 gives 2.0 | 1.92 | 1.49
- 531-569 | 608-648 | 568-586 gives -1.6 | 1.93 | 1.4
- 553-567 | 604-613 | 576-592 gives -2.5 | 1.93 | 1.37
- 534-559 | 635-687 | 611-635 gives 6.9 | 1.94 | 1.58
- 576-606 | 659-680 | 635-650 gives -2.6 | 1.82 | 1.37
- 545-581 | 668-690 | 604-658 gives 4.9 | 1.92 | 1.44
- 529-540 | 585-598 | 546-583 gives -0.5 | 1.93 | 1.87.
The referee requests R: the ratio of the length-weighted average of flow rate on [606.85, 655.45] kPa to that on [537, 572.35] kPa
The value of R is 0.76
